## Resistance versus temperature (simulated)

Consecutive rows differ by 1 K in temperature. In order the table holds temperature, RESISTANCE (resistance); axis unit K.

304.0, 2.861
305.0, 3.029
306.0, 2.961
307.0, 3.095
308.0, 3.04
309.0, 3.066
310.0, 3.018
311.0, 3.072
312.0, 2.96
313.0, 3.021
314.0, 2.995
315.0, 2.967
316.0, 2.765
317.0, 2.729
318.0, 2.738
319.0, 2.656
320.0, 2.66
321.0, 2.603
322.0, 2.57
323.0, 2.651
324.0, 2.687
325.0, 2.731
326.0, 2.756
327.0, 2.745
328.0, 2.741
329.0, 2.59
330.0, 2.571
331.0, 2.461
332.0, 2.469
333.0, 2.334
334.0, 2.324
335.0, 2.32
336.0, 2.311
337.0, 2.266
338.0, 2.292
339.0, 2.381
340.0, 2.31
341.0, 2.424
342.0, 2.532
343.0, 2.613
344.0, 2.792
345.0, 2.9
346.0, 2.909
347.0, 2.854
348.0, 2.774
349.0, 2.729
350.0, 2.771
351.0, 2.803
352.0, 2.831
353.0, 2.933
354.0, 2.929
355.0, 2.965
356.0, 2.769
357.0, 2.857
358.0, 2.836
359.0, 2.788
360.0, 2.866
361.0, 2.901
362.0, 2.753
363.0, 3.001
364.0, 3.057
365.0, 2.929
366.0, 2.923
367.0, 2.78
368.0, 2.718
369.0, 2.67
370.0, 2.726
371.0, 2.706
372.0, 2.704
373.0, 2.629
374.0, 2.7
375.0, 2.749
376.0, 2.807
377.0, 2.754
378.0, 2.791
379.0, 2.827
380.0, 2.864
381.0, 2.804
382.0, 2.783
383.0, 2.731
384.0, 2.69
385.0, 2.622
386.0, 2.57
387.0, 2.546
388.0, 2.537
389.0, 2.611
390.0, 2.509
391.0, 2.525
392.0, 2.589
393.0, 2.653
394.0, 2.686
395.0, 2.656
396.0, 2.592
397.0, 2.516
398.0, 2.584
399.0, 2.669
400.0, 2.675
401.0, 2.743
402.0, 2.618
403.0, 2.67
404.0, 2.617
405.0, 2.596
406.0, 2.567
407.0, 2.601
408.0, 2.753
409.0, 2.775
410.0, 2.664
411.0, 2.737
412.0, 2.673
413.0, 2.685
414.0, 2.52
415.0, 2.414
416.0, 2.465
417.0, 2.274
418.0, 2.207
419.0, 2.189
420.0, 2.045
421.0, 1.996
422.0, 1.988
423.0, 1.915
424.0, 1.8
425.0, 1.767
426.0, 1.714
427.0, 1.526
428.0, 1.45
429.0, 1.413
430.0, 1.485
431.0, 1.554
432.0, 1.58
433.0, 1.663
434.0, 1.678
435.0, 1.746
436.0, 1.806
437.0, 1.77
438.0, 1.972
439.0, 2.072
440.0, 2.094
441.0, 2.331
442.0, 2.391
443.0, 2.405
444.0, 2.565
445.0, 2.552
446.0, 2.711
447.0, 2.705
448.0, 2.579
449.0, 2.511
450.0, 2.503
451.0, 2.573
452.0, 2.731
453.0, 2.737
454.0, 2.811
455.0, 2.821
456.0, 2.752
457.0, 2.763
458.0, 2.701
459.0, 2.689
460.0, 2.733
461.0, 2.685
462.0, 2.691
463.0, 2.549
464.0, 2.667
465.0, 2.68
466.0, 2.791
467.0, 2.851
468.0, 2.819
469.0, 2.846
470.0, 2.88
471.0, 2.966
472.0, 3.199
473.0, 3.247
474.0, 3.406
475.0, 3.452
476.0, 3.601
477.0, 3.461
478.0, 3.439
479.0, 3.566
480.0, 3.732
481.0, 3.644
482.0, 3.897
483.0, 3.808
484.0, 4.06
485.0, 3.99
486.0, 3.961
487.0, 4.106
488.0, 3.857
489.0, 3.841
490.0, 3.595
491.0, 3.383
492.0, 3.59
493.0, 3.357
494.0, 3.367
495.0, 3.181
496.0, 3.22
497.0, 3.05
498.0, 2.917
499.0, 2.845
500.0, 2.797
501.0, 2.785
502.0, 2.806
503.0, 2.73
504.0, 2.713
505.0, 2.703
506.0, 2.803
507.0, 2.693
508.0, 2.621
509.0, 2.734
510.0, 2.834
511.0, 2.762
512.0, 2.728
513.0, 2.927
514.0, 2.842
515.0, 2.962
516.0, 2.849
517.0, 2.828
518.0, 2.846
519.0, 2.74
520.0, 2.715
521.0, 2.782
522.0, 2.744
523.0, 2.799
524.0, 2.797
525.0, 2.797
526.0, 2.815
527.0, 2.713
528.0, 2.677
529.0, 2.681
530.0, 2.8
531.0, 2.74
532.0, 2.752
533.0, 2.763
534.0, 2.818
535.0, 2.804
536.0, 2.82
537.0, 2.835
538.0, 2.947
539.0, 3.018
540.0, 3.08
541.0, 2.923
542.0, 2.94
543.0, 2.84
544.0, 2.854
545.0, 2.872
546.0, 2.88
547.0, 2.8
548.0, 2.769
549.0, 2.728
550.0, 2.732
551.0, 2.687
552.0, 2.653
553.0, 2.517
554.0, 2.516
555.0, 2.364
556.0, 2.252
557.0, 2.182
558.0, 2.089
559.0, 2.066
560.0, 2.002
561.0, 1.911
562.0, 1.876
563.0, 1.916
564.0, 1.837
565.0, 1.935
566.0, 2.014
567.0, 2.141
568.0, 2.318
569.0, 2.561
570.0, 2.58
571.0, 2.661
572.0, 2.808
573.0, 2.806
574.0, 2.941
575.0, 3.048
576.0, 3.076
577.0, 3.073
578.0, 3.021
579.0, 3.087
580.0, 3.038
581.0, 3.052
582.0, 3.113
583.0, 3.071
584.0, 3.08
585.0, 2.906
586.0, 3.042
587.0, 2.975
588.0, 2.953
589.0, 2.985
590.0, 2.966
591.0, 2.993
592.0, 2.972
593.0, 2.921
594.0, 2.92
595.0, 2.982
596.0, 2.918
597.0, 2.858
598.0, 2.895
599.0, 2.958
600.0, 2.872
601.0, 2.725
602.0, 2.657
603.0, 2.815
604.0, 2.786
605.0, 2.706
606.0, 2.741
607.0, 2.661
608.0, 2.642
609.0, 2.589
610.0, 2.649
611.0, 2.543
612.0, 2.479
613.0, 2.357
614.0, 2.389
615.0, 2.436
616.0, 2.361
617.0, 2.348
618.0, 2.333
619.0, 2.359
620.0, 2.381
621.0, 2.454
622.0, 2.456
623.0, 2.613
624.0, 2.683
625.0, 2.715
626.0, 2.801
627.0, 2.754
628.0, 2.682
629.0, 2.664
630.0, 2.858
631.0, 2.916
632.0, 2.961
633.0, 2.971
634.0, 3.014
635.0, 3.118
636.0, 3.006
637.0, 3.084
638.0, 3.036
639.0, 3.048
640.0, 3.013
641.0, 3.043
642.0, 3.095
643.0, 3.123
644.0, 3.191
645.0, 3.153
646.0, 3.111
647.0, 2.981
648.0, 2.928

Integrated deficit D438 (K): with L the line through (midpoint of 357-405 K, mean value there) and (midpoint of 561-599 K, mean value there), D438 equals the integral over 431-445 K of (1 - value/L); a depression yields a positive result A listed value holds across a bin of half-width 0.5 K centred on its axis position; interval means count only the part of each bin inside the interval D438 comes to 3.69 K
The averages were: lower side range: 2.72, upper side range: 2.76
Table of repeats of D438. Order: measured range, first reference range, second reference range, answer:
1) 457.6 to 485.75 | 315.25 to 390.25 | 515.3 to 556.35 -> -4.6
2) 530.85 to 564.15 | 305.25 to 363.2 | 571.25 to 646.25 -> 2.7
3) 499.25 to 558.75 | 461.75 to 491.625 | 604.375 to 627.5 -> 6.1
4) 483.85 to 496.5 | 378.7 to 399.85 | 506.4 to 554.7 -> -4.1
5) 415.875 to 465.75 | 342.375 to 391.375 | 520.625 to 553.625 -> 9.7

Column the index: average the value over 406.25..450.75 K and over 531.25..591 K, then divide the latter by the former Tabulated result 1.2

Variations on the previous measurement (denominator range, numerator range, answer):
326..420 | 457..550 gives 1.13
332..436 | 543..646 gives 1.08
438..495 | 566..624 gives 0.90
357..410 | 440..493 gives 1.13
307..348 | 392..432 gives 0.86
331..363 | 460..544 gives 1.14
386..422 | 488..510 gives 1.20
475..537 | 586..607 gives 0.93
